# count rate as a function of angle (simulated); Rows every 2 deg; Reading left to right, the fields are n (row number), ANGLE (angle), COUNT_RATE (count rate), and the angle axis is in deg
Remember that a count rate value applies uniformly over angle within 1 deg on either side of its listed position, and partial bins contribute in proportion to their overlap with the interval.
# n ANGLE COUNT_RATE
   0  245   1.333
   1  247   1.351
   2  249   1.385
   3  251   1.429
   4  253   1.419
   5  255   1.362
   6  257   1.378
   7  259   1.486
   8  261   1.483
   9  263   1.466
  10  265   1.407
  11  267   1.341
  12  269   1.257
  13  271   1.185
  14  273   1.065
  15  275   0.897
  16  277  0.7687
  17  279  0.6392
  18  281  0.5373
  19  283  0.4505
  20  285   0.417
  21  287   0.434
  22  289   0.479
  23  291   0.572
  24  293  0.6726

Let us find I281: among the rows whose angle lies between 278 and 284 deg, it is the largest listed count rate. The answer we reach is 0.6392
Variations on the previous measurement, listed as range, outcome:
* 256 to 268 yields 1.486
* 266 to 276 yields 1.341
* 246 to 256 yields 1.429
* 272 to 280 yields 1.065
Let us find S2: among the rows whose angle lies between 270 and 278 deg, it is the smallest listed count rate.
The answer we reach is 0.7687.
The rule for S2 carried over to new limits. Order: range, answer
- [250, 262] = 1.362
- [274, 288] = 0.417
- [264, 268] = 1.341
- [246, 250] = 1.351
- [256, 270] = 1.257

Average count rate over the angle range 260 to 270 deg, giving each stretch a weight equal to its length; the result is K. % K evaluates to 1.39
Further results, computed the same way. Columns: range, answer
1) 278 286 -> 0.511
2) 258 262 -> 1.48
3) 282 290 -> 0.445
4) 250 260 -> 1.41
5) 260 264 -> 1.47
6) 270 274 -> 1.12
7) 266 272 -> 1.26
